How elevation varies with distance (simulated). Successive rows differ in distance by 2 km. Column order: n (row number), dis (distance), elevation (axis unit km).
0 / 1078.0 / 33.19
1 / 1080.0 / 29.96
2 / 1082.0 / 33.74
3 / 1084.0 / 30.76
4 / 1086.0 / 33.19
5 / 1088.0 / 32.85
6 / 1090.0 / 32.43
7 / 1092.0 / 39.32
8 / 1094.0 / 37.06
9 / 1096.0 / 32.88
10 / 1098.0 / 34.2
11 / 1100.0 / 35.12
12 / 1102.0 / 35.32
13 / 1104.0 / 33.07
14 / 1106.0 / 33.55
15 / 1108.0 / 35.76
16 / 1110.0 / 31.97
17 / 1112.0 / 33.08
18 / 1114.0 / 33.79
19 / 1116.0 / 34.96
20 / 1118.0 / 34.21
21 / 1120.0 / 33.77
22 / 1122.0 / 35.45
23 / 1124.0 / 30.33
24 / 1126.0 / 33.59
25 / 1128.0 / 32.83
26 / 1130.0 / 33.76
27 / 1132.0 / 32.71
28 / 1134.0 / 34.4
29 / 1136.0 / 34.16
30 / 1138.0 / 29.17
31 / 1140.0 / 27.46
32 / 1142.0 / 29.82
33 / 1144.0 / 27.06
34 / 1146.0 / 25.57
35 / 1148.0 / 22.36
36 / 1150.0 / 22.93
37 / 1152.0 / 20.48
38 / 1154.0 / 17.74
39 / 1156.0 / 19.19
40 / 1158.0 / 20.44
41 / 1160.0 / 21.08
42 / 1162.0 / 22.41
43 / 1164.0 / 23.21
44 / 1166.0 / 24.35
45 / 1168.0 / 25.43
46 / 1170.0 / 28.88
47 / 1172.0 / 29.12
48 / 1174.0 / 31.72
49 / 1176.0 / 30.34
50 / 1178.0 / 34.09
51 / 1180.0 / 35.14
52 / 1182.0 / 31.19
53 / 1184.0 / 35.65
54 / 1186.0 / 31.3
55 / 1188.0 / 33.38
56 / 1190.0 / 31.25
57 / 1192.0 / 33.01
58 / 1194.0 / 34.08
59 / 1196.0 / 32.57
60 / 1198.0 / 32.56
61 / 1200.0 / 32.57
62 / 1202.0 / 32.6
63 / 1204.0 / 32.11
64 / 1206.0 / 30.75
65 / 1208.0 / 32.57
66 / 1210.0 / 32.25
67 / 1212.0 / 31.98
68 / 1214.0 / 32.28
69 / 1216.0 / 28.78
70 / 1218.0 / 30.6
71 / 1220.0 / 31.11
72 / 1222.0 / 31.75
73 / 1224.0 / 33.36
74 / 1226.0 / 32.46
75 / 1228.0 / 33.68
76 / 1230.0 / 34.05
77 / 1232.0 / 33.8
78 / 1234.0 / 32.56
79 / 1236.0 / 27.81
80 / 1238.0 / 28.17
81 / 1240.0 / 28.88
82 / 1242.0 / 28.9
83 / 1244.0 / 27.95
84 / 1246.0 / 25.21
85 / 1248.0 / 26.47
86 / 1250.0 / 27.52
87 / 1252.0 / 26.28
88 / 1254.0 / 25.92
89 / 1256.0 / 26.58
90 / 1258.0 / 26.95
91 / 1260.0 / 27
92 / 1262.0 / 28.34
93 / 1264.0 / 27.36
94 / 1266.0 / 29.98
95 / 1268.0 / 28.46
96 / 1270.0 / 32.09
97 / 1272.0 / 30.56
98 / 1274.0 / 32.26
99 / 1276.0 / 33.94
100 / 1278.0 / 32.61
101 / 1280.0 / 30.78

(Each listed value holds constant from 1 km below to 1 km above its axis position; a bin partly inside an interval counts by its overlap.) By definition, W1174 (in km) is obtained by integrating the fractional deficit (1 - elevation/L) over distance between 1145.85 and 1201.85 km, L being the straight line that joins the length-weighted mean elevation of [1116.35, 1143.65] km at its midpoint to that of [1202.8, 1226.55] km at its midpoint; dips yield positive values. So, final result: 6.9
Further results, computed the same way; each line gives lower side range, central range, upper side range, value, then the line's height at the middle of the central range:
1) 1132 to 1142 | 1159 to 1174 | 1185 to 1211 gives 3.0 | 31.8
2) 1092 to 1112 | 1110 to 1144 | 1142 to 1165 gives -4.8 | 28.6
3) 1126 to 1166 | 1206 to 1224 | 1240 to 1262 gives -3.2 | 26.8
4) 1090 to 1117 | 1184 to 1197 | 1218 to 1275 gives -0.6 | 31.5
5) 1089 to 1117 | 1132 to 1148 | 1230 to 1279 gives 1.8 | 33.2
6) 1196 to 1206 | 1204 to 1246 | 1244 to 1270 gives -1.2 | 30.2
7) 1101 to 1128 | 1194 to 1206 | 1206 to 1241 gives -0.2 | 32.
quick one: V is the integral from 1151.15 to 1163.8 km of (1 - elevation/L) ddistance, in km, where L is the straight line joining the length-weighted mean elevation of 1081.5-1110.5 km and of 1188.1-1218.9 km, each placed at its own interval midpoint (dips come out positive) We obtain 4.8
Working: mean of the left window 34.1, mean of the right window 32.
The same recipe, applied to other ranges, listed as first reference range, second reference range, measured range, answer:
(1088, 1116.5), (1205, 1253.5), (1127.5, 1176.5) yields 9.4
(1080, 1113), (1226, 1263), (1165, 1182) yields 0.7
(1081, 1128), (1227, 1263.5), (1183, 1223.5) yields -2.6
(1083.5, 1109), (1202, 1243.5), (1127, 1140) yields 0.4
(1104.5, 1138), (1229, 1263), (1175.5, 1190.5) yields -0.9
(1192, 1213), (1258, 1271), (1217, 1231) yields -0.6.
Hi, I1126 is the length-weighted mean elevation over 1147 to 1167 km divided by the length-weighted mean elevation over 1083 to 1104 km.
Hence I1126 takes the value 0.6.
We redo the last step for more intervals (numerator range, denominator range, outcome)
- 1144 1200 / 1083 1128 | 0.82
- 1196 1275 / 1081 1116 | 0.89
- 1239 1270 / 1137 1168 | 1.17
